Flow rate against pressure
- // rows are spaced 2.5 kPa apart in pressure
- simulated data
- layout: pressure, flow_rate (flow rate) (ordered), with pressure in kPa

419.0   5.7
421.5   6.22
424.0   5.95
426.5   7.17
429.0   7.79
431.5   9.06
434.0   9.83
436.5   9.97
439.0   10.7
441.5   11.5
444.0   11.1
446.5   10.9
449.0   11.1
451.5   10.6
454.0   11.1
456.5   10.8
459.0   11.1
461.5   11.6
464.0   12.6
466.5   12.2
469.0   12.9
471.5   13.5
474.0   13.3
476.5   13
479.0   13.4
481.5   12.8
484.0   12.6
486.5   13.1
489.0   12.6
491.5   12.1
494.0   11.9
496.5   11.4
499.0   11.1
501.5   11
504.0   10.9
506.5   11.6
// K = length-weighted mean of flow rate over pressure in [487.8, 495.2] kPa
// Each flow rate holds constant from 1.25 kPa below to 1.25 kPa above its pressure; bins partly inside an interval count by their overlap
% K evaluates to 12.2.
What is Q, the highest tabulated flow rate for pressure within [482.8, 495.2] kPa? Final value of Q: 13.1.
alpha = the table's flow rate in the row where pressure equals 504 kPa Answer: 10.9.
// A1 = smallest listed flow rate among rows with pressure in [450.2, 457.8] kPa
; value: 10.6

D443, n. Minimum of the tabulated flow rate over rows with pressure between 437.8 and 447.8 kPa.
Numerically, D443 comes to 10.7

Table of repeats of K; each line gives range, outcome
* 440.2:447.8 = 11.2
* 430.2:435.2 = 9.42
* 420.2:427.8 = 6.45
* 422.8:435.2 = 7.96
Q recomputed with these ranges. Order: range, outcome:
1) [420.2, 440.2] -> 10.7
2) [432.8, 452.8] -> 11.5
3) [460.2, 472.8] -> 13.5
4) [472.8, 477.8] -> 13.3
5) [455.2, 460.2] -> 11.1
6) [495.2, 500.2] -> 11.4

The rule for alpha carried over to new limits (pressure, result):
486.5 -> 13.1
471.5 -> 13.5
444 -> 11.1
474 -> 13.3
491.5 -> 12.1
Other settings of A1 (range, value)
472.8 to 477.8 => 13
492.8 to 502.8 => 11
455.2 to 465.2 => 10.8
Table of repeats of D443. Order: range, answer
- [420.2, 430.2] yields 5.95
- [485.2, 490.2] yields 12.6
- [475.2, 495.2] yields 11.9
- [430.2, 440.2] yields 9.06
